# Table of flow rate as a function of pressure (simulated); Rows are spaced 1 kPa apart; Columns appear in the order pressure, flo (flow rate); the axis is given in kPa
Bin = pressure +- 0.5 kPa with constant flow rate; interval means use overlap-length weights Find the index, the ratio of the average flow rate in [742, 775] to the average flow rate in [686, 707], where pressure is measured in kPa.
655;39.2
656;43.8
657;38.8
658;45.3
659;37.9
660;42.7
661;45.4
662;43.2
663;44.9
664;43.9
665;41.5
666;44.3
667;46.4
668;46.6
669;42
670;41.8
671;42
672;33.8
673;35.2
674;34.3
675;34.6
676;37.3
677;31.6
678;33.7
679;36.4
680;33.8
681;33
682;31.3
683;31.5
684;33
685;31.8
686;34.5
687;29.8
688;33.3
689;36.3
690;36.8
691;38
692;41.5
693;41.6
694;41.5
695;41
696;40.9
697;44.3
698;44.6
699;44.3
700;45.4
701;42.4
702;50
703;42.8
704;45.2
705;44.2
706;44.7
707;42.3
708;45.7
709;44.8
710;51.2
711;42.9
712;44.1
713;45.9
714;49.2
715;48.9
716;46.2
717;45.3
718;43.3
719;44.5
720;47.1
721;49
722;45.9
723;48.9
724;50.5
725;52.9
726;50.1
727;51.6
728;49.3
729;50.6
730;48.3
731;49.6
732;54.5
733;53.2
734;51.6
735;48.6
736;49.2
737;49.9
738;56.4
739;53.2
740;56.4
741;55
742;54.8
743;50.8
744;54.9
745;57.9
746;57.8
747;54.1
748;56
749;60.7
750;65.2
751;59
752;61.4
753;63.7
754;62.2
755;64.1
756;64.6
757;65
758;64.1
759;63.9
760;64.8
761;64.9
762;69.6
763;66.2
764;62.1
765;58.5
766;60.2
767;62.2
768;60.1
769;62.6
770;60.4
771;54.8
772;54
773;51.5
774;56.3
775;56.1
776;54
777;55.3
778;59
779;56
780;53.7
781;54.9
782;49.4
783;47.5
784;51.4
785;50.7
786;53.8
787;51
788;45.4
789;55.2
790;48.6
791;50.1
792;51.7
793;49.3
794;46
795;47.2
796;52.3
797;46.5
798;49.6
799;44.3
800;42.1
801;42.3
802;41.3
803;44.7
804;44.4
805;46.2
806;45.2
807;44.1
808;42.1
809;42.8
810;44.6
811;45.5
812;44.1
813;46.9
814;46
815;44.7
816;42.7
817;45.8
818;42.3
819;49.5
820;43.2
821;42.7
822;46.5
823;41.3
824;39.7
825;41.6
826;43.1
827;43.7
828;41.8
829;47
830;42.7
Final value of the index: 1.5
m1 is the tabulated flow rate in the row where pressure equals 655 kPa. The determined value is 39.2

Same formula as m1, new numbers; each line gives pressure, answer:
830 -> 42.7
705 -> 44.2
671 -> 42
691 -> 38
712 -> 44.1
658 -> 45.3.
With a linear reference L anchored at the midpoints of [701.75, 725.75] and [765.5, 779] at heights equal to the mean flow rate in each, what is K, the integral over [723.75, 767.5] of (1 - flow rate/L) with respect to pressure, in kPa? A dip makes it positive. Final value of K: -4.0 kPa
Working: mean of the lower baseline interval 46.5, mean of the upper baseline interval 57.4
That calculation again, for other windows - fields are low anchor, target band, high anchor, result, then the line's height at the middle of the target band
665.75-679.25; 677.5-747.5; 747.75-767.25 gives 6.8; 50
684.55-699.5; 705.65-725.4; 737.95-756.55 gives 0.2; 47.1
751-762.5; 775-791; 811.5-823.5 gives 0.9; 55.7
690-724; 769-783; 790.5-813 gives -2.9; 45.5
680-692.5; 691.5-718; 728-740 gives -2.5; 40.9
